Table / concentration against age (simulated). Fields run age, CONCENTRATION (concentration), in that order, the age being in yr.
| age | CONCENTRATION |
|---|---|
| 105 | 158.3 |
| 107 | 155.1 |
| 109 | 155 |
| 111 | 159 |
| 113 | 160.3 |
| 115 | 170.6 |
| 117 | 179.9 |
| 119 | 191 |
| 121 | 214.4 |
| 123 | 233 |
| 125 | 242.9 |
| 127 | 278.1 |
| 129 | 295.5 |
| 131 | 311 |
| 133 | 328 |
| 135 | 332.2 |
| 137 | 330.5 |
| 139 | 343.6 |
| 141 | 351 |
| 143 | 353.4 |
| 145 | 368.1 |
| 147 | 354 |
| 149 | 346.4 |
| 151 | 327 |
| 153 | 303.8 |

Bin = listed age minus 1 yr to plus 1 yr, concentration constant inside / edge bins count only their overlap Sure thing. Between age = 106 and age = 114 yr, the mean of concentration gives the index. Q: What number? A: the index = 157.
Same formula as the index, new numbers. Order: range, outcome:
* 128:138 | 319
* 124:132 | 282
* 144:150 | 356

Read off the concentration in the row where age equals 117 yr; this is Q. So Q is 179.9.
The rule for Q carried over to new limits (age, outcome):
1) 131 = 311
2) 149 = 346.4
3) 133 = 328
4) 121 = 214.4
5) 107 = 155.1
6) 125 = 242.9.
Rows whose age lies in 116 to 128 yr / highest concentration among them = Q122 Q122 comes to 278.1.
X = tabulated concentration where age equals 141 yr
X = 351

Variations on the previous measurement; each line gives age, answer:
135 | 332.2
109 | 155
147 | 354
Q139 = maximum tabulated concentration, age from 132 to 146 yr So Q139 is 368.1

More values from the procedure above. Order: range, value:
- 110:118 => 179.9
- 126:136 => 332.2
